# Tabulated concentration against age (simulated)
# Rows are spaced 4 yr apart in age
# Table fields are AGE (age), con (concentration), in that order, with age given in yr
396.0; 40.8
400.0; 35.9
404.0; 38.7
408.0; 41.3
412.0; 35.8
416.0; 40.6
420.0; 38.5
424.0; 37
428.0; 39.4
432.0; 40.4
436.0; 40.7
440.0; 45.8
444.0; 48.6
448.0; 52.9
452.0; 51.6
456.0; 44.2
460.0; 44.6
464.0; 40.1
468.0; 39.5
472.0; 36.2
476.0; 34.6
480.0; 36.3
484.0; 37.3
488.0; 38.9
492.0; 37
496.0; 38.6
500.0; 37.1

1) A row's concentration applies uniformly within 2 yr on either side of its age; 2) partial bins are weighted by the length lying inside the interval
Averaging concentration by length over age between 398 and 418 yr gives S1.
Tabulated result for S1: 38.5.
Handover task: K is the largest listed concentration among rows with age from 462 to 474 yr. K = 40.1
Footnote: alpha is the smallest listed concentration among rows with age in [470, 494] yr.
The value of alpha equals 34.6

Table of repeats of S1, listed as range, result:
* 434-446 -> 45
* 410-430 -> 38.3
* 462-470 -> 39.8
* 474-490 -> 36.8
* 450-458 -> 47.9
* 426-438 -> 40.2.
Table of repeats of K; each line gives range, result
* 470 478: 36.2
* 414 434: 40.6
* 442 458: 52.9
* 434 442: 45.8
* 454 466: 44.6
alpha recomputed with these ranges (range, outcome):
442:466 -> 40.1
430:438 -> 40.4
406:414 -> 35.8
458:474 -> 36.2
